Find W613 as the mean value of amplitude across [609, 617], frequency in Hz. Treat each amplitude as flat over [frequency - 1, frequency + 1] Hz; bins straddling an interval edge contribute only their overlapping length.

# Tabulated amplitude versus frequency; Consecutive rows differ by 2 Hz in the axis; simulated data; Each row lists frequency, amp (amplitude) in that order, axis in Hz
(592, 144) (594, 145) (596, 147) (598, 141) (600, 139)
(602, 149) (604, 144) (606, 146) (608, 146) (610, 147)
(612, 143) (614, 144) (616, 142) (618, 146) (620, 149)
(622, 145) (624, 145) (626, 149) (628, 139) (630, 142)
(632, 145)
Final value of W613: 144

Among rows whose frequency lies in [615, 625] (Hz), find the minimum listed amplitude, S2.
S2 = 142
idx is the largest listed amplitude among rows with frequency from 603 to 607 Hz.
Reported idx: 146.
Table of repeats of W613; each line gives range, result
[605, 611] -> 146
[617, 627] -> 147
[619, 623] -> 147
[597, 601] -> 140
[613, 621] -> 145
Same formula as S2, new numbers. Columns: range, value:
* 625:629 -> 139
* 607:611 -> 146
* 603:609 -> 144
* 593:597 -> 145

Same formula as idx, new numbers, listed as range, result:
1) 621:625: 145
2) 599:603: 149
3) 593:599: 147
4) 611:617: 144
